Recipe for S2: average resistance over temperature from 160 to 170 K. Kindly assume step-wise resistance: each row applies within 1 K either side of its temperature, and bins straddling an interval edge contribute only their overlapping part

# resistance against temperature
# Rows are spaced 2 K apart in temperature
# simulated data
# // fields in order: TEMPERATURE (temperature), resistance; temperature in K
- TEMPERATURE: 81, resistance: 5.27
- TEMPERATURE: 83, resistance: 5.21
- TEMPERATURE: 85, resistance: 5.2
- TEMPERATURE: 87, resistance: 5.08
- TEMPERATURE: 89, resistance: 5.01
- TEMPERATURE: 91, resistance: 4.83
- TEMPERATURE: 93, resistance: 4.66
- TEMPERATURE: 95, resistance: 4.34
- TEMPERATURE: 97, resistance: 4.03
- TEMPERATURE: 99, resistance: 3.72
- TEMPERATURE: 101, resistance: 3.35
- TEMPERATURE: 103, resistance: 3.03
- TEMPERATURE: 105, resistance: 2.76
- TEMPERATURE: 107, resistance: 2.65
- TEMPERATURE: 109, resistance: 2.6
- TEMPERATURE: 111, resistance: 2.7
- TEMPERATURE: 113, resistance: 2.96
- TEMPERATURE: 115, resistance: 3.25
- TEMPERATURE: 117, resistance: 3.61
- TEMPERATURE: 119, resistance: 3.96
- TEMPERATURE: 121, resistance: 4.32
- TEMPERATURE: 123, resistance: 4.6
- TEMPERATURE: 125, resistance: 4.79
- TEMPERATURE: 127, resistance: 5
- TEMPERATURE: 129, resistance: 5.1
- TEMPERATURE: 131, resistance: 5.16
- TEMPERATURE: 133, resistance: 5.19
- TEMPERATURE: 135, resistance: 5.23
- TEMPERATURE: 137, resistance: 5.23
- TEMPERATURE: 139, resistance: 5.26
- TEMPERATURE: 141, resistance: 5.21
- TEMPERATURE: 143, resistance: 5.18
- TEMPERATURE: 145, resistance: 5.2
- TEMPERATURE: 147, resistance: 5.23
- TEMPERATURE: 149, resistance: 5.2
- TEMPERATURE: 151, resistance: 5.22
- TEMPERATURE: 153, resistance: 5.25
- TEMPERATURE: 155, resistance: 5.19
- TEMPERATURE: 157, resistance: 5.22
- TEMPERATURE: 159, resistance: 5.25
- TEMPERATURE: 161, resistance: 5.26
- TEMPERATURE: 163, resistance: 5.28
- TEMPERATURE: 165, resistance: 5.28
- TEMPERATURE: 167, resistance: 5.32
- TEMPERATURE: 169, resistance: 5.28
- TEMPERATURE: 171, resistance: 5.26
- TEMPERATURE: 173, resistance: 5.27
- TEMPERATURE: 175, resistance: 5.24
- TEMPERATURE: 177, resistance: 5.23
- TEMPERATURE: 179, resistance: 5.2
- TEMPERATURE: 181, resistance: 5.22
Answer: 5.28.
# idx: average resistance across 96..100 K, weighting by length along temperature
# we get 3.88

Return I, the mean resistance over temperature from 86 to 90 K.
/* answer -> 5.04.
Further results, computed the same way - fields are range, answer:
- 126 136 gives 5.14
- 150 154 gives 5.23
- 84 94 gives 4.96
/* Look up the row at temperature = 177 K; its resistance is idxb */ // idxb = 5.23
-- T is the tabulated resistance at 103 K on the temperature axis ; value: 3.03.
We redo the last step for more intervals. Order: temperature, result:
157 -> 5.22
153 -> 5.25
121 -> 4.32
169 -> 5.28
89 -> 5.01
